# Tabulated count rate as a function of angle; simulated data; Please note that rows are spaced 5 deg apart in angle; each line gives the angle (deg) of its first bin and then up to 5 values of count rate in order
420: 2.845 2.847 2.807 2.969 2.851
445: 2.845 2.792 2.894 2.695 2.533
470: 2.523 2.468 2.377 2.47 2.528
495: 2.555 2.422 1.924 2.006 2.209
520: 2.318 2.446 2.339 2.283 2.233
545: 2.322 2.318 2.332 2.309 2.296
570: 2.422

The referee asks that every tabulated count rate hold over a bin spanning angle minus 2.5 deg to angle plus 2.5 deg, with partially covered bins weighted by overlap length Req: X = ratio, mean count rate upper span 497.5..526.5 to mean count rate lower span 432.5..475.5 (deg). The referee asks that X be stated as 0.81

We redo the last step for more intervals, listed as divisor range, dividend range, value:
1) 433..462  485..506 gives 0.85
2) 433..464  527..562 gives 0.82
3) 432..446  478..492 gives 0.85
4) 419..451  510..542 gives 0.80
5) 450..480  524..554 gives 0.89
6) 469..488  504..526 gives 0.89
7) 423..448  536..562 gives 0.80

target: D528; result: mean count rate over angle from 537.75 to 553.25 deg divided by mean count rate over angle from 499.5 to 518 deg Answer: 1.08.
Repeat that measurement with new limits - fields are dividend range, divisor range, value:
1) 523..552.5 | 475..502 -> 0.94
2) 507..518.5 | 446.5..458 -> 0.75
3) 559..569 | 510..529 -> 1.02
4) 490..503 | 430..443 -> 0.86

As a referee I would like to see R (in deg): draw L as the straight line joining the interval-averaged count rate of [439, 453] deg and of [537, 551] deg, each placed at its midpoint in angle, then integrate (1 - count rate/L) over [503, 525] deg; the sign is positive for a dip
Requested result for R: 2.6 deg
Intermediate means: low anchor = 2.83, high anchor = 2.29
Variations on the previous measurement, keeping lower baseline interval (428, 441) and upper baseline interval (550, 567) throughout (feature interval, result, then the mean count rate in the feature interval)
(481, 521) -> 4.2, 2.31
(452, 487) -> 2.0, 2.57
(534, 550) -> 0.7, 2.29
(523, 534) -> 0.3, 2.38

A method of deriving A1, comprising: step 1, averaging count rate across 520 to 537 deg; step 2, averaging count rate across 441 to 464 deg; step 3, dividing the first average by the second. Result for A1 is 0.84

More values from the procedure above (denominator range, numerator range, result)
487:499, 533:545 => 0.90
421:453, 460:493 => 0.88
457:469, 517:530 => 0.91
